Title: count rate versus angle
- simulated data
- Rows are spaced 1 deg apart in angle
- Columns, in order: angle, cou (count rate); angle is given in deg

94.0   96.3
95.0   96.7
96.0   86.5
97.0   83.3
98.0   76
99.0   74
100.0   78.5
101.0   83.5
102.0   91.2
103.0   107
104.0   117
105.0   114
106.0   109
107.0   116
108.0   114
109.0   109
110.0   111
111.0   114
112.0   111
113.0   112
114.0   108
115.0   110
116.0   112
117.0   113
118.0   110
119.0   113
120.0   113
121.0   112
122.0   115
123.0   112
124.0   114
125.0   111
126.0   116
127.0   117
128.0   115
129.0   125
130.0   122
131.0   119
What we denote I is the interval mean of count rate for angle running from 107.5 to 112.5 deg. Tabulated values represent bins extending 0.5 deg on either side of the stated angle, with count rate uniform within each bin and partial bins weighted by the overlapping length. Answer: 112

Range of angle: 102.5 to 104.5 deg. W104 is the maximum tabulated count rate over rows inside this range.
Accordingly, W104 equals 117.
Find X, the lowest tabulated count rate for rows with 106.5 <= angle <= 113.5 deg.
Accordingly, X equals 109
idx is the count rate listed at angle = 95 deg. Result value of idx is 96.7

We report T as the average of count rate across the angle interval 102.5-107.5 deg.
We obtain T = 113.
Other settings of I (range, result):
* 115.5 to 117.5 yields 112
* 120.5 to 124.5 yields 113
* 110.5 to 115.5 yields 111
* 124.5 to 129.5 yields 117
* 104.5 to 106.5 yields 112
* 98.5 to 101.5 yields 78.7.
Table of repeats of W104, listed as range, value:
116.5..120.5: 113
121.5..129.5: 125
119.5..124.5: 115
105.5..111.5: 116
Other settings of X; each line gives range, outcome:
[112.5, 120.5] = 108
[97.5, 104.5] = 74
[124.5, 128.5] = 111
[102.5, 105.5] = 107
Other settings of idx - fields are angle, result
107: 116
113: 112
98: 76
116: 112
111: 114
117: 113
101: 83.5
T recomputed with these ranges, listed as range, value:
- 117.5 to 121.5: 112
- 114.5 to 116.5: 111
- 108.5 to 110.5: 110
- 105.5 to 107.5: 112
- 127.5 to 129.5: 120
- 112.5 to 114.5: 110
